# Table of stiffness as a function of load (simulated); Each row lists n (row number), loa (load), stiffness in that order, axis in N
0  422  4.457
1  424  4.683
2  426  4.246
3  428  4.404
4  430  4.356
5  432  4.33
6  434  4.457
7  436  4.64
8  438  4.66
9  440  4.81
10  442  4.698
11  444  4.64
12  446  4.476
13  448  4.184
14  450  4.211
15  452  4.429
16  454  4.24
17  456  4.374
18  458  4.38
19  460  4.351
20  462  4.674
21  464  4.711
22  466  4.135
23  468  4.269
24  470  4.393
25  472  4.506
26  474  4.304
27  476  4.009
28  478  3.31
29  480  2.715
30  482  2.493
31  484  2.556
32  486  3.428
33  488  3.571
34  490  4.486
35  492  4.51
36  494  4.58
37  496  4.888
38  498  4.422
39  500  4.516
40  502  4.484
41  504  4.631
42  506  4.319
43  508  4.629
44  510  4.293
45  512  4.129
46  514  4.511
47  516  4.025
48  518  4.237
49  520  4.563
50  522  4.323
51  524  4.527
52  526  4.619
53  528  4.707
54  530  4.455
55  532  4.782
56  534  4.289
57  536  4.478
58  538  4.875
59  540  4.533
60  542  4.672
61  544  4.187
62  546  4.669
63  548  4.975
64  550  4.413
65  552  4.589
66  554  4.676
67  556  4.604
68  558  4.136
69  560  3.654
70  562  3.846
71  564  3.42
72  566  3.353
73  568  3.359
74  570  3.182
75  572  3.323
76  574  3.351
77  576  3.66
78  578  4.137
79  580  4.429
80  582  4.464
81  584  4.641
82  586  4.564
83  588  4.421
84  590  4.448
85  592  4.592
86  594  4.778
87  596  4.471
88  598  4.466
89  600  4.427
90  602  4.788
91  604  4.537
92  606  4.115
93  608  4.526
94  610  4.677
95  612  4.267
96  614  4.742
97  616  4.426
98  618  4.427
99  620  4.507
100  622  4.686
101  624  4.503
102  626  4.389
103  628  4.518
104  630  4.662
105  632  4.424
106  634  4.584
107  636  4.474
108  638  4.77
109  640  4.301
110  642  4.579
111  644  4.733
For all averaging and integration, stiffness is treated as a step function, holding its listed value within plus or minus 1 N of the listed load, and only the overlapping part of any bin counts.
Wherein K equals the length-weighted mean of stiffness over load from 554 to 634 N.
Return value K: 4.26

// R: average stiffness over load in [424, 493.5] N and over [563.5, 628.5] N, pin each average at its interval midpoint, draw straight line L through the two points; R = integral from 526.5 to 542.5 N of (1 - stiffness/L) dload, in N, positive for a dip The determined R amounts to -1.39 N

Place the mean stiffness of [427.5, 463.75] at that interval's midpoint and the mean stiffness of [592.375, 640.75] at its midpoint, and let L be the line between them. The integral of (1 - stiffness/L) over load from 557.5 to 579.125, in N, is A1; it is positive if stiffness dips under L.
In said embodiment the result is 4.5 N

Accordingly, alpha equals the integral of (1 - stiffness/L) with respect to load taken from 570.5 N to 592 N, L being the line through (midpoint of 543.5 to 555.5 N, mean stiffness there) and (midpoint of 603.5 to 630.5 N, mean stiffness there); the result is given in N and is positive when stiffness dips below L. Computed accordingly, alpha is 1.9 N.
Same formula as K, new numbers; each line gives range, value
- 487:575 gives 4.29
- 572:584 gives 4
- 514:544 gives 4.5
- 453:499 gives 4.06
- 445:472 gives 4.38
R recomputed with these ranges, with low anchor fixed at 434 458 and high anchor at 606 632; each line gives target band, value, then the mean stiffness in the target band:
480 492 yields 3.0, 3.36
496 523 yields 0.5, 4.41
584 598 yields -0.1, 4.55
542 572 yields 2.9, 4.07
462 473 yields 0.1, 4.43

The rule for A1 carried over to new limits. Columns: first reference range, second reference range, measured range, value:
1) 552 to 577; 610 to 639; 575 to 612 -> -2.88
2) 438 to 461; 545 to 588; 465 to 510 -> 2.76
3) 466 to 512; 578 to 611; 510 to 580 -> 1.22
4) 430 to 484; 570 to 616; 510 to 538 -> -1.12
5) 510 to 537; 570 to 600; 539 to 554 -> -0.78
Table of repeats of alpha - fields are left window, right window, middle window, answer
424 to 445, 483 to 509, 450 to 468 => 0.1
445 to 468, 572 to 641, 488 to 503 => -0.3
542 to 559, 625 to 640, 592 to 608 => 0.1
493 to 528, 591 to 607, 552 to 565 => 1.1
